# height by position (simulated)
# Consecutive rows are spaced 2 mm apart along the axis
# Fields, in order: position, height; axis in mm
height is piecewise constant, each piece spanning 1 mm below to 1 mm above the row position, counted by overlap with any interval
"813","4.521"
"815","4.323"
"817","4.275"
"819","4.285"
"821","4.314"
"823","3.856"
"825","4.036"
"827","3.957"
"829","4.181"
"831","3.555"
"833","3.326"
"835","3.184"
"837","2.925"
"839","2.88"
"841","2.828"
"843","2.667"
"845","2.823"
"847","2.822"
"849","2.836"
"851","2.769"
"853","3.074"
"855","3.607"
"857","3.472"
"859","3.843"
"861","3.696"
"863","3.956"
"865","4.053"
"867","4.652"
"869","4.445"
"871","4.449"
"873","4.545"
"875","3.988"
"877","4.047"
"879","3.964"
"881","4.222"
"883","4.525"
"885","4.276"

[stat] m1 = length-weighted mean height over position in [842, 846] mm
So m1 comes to 2.75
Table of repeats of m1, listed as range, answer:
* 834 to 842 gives 2.95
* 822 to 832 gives 3.92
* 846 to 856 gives 3.02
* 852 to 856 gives 3.34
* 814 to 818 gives 4.3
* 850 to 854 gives 2.92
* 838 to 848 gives 2.8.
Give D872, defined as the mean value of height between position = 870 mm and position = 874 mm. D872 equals 4.5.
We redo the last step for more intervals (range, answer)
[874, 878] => 4.02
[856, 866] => 3.8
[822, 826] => 3.95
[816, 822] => 4.29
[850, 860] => 3.35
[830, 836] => 3.35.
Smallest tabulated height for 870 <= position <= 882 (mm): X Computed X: 3.964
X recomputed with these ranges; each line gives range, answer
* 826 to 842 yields 2.828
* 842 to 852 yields 2.667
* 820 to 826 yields 3.856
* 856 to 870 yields 3.472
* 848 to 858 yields 2.769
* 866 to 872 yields 4.445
